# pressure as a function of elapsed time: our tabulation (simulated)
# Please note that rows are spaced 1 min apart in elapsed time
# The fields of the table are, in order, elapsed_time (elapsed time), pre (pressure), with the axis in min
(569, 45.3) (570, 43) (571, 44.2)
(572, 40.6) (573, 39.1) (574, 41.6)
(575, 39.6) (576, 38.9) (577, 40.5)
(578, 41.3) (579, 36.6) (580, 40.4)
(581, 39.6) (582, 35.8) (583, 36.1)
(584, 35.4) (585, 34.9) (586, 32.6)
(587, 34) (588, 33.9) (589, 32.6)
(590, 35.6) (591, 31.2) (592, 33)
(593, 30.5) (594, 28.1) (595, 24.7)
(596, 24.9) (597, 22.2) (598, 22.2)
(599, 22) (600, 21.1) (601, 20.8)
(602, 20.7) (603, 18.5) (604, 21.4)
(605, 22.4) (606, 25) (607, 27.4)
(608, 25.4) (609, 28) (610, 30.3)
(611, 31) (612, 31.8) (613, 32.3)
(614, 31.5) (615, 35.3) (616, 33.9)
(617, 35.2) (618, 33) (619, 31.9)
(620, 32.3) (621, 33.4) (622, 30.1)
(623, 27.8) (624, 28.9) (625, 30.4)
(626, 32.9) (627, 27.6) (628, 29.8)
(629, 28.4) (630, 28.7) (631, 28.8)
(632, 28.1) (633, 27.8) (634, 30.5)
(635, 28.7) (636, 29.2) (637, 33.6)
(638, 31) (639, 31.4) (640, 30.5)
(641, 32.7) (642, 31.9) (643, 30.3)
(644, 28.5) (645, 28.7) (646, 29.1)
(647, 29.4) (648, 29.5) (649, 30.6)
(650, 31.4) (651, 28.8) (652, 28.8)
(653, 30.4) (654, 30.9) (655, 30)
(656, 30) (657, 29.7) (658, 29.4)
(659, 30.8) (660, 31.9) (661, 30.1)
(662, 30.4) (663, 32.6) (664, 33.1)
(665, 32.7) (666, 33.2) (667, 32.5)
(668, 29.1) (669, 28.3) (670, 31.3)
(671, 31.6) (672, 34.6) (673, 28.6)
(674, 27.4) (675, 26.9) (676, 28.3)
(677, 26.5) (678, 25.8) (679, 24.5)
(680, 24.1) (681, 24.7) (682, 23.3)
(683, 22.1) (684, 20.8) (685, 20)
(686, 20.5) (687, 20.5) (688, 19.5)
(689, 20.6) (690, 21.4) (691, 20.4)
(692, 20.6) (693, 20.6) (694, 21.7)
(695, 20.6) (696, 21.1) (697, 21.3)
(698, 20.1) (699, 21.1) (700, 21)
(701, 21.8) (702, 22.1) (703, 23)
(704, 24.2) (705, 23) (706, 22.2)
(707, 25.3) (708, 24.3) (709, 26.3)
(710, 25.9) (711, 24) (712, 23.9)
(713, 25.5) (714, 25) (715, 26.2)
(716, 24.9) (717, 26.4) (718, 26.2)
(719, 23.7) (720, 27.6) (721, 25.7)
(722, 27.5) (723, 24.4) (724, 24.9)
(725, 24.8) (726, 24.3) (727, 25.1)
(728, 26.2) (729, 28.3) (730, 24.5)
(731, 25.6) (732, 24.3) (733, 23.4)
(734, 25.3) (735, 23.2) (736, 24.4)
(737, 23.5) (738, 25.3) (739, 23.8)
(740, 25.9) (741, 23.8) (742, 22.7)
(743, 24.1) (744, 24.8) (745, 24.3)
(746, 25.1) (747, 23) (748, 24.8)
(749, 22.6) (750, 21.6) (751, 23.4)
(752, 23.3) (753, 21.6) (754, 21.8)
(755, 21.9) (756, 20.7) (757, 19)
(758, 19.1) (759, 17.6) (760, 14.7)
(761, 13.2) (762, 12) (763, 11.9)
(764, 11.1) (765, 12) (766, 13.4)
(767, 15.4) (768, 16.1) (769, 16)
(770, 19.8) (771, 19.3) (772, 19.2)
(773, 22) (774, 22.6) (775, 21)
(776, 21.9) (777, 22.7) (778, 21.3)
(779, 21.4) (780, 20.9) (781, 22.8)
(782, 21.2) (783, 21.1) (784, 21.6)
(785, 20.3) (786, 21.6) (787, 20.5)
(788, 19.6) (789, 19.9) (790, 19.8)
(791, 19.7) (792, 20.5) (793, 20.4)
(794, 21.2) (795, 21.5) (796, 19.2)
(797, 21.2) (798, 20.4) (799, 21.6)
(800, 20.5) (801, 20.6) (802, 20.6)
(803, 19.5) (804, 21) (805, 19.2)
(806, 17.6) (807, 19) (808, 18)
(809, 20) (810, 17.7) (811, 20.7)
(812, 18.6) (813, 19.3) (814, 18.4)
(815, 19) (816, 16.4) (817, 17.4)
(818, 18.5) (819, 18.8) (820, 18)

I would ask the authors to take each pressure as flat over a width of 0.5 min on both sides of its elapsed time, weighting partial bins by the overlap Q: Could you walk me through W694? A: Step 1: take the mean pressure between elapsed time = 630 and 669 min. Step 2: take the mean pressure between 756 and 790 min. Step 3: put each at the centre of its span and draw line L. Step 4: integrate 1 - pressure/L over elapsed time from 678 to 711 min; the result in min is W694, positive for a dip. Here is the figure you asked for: 4.82 min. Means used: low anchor 30.4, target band 22.2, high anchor 18.6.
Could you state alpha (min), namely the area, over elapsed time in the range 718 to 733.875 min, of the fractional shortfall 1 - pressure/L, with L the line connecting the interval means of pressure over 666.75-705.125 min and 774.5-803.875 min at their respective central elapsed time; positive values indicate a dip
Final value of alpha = -1.8 min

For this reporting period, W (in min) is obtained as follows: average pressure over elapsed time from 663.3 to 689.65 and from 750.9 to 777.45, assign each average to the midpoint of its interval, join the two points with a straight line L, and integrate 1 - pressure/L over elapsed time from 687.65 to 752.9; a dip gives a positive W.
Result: -4.7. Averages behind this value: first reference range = 26.6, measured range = 23.8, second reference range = 18.2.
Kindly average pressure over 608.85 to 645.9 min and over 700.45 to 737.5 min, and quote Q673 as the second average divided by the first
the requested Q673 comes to 0.81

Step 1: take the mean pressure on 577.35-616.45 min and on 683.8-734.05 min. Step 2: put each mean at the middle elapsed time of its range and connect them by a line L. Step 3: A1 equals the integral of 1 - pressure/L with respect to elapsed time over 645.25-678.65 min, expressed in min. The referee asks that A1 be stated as -5.0 min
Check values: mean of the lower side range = 29.9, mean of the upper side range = 23.5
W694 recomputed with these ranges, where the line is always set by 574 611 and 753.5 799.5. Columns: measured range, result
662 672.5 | -2.44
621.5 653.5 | -2.55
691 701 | 1.31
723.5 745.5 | -2.96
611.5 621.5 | -1.43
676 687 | 0.72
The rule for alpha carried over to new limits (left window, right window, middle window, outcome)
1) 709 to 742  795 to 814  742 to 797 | 5.16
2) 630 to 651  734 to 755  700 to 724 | 0.88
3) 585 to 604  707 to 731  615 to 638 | -3.32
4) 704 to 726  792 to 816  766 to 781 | 1.18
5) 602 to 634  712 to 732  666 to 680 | -0.81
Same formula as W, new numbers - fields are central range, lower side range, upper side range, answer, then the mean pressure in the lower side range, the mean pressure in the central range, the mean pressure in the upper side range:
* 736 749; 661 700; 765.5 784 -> -1.4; 25.3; 24.2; 19.9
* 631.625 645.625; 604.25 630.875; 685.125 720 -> -1.0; 30.1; 30.2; 22.8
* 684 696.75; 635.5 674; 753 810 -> 3.2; 30.7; 20.6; 19.3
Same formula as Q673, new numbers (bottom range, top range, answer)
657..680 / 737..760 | 0.76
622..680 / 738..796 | 0.68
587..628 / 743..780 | 0.68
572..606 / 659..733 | 0.81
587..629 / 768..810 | 0.71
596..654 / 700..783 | 0.77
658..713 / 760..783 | 0.71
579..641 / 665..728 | 0.83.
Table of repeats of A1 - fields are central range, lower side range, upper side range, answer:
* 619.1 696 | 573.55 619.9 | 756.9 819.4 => -2.5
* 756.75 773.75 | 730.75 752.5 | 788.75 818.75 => 4.8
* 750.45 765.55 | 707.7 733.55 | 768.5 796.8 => 3.4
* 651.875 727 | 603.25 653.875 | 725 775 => -0.4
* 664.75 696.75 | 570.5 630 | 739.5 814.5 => 1.5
